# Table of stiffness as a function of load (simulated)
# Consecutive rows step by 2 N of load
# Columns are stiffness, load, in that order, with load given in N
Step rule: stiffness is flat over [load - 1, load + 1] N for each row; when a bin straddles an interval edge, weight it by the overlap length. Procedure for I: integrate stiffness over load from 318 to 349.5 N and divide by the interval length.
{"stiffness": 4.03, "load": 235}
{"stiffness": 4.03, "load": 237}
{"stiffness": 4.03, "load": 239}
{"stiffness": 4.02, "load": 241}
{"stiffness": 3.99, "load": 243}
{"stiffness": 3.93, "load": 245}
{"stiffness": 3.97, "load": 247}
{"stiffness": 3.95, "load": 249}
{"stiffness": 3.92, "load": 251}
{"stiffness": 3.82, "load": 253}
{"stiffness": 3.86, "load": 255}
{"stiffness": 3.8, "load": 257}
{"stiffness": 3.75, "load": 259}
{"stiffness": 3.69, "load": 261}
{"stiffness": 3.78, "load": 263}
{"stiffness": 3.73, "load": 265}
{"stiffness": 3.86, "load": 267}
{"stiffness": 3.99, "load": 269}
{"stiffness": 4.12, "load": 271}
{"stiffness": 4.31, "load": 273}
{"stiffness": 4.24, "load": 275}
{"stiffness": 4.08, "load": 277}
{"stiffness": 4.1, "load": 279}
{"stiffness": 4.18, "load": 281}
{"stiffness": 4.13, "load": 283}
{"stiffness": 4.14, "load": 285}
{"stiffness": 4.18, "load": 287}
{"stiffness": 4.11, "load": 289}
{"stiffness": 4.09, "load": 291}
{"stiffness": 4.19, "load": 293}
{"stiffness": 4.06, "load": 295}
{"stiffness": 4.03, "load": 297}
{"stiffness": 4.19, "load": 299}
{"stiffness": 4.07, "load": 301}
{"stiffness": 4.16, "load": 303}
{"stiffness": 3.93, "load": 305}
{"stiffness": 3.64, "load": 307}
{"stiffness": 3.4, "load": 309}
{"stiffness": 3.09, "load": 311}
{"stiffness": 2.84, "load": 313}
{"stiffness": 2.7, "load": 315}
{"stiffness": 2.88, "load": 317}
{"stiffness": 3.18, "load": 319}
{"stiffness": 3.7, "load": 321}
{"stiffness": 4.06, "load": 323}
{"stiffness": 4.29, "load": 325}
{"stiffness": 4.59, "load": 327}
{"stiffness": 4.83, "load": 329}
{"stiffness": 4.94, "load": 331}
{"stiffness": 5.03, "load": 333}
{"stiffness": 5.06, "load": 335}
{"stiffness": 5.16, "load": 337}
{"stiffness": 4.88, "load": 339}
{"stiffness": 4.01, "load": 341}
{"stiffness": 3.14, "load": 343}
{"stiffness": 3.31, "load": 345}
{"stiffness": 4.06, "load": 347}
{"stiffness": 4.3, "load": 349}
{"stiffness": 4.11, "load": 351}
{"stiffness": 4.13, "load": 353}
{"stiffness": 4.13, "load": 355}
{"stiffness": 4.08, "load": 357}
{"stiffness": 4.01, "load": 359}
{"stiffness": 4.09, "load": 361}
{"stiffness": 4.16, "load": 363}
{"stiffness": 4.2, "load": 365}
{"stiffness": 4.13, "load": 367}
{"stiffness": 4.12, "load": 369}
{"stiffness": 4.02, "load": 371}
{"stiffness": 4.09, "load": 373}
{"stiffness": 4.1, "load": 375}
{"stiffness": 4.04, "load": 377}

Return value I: 4.28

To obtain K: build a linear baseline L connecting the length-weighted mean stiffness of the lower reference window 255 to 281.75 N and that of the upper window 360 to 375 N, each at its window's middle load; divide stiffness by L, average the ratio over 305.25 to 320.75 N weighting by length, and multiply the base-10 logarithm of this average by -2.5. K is 0.26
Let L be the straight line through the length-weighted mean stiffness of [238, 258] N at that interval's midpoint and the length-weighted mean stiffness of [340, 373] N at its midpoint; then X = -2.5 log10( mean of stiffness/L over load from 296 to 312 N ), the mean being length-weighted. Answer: 0.04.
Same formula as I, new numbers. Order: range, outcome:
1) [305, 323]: 3.27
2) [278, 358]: 4.03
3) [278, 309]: 4.06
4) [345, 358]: 4.07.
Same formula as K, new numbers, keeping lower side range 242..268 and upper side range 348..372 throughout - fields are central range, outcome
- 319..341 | -0.13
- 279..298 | -0.05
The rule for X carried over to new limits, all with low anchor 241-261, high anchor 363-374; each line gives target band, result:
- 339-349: 0.068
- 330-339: -0.235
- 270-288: -0.060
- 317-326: 0.090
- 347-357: -0.017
